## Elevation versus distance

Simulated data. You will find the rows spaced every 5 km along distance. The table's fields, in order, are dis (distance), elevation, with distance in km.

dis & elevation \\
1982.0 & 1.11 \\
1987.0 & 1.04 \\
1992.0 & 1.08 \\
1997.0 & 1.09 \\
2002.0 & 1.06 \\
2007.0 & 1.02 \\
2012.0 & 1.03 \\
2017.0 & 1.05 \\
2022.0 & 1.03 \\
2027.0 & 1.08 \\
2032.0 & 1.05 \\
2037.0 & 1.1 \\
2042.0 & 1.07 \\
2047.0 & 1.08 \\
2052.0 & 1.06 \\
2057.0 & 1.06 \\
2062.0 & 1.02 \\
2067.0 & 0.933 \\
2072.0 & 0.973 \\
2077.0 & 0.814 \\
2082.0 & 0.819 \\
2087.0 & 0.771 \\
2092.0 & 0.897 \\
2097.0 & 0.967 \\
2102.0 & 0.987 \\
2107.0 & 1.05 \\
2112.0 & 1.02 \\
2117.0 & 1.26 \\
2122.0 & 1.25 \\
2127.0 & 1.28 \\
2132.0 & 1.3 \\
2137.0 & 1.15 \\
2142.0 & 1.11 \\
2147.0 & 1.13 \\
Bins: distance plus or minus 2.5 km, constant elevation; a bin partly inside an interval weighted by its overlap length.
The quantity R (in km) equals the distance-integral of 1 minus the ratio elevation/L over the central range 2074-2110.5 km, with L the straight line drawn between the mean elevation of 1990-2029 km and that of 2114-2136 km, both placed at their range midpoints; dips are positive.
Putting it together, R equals 9.0 km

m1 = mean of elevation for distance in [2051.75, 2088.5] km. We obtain 0.928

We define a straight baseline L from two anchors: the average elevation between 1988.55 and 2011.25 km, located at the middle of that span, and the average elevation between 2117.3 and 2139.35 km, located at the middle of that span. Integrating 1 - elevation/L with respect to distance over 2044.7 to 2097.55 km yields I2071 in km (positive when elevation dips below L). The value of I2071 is 9.9 km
